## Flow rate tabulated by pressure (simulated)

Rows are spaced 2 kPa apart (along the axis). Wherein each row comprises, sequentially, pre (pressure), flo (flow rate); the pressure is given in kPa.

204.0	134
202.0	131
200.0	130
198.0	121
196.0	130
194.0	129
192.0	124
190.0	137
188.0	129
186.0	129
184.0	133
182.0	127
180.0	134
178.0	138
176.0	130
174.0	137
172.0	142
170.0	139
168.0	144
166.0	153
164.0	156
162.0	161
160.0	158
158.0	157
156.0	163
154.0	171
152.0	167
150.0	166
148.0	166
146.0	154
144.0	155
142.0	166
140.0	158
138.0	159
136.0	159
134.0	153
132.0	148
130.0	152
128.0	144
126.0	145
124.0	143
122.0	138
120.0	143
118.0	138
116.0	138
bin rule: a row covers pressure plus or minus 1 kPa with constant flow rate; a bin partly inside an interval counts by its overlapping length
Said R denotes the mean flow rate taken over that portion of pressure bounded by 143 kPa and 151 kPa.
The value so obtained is 160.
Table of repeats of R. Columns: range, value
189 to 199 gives 128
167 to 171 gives 142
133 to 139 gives 157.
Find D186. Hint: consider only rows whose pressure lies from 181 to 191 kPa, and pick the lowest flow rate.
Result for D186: 127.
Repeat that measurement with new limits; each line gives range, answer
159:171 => 139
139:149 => 154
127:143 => 144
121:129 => 138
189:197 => 124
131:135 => 148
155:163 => 157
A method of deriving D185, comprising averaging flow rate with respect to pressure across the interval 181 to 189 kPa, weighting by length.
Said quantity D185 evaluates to 130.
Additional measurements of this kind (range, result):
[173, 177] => 134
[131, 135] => 150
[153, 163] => 162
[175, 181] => 134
